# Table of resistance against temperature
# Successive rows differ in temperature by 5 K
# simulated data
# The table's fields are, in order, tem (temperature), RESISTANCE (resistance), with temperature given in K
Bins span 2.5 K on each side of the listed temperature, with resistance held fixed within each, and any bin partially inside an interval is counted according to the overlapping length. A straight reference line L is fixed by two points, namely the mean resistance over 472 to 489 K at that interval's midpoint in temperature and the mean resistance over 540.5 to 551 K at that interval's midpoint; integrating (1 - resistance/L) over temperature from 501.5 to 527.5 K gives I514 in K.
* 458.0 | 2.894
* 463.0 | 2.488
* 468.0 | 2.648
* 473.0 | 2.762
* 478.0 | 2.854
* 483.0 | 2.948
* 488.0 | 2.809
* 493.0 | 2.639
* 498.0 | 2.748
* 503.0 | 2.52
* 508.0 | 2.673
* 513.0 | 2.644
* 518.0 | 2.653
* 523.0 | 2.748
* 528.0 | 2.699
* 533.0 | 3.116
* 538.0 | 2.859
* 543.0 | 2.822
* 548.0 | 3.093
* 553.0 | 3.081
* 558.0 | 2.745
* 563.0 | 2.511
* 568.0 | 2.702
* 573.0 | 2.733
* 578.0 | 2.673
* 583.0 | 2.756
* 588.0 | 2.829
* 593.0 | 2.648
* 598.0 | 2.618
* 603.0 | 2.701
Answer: 2.3 K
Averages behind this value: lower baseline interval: 2.85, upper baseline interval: 2.96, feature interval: 2.66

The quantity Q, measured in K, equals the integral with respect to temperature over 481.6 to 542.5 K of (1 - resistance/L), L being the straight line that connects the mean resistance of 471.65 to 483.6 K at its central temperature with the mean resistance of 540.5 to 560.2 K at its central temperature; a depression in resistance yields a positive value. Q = 2.9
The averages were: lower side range 2.85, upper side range 2.94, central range 2.75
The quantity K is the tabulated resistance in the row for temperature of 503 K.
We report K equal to 2.52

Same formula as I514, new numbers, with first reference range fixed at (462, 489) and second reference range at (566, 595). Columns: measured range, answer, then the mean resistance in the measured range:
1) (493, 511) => 0.7 K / 2.65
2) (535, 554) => -1.5 K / 2.96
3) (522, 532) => -0.1 K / 2.78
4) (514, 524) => 0.2 K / 2.68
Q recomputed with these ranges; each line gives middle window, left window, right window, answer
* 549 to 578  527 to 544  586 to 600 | 0.35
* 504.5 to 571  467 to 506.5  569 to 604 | -1.61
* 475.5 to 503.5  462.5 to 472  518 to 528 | -1.22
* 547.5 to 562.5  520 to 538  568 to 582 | -0.68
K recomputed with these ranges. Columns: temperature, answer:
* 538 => 2.859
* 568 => 2.702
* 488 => 2.809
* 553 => 3.081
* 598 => 2.618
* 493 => 2.639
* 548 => 3.093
